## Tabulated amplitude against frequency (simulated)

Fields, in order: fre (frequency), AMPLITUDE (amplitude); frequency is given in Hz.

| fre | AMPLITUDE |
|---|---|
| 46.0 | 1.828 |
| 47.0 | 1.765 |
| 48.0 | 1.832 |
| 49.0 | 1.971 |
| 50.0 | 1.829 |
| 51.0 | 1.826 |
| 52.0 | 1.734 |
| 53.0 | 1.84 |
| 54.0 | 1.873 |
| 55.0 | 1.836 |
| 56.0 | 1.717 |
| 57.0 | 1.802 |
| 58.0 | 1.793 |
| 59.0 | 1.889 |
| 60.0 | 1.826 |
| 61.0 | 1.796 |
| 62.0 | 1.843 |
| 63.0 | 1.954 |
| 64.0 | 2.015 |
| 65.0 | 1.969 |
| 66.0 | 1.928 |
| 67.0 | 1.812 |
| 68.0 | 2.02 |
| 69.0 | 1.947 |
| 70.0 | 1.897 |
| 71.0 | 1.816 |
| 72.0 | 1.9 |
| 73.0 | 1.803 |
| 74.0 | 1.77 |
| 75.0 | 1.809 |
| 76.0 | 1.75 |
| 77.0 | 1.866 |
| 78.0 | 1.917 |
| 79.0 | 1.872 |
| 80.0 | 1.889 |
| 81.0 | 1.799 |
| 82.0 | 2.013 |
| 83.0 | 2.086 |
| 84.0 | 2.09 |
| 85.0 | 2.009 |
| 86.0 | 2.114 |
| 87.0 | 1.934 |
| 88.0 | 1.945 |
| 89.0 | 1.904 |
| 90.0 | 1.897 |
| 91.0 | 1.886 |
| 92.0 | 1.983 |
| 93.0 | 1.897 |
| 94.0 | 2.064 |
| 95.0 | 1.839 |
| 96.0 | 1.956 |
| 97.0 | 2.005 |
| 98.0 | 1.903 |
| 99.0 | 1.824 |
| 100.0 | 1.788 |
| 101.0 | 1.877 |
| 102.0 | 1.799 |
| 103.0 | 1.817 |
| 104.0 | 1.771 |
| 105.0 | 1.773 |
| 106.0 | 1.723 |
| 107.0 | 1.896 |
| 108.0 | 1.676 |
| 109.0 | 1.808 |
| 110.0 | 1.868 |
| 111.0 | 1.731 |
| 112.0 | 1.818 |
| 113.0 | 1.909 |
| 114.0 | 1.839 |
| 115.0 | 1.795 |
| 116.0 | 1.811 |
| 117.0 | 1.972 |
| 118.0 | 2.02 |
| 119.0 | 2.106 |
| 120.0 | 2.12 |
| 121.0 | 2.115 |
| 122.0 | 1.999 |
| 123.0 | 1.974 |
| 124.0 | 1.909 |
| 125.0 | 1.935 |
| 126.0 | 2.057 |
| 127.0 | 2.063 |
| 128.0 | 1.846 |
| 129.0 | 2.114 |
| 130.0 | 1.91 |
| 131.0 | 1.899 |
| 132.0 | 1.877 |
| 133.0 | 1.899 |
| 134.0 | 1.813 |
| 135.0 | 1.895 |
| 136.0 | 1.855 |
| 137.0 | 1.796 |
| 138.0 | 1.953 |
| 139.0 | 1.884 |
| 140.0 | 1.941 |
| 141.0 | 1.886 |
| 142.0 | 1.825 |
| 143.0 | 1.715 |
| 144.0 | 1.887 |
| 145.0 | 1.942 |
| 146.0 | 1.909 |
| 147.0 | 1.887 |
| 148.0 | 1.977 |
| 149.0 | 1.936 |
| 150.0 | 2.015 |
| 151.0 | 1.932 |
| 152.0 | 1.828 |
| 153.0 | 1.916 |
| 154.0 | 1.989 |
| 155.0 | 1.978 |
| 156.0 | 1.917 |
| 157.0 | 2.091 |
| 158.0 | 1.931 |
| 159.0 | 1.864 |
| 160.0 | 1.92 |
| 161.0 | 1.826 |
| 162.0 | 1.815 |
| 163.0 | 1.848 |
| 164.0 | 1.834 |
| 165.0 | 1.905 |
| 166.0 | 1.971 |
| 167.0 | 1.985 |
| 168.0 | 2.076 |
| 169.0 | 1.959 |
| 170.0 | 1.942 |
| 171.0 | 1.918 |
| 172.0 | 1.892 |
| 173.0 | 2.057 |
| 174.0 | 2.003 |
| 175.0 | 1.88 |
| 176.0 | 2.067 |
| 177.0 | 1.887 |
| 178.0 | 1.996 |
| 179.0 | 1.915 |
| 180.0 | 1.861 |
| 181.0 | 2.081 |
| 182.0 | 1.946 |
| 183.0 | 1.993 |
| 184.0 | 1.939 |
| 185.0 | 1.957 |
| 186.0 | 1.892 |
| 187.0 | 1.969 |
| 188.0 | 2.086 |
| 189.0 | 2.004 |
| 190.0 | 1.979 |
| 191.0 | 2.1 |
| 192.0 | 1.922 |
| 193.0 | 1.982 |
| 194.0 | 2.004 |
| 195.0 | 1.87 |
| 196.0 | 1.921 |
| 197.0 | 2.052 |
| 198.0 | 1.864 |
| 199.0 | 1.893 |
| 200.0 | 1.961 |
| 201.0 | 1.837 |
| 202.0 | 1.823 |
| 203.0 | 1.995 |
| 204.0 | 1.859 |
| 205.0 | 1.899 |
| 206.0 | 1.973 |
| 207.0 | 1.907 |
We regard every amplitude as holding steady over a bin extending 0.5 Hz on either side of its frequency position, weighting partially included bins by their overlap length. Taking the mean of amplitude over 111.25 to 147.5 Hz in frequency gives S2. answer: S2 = 1.92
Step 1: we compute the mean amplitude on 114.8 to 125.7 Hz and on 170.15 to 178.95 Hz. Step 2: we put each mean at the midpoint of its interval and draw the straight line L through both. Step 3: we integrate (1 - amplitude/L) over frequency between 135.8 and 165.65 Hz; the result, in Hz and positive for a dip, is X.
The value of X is 1.1 Hz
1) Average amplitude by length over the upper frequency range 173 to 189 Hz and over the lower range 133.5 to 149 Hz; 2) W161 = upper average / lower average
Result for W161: 1.0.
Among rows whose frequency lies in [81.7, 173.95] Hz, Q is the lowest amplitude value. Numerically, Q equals 1.676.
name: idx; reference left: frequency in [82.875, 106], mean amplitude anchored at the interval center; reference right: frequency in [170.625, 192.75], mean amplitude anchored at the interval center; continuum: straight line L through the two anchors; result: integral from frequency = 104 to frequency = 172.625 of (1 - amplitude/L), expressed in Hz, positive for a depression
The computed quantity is 1.14 Hz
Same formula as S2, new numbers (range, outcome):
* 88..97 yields 1.93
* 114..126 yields 1.98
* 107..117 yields 1.82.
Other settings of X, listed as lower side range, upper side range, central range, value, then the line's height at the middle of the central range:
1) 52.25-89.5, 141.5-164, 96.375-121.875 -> 0.3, 1.9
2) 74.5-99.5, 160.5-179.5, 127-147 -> 0.4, 1.93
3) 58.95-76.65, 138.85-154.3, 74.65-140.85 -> -0.7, 1.89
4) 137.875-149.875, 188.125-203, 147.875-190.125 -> -0.6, 1.92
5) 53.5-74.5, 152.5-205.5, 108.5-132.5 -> -0.4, 1.91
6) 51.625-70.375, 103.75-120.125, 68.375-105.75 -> -0.7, 1.86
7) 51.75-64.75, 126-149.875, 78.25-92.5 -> -0.7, 1.87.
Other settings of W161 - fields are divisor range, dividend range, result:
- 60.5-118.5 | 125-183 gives 1.02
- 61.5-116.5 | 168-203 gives 1.04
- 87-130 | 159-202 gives 1.02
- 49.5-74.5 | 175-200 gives 1.06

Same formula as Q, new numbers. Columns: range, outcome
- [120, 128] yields 1.846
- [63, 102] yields 1.75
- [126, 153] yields 1.715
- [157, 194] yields 1.815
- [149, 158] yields 1.828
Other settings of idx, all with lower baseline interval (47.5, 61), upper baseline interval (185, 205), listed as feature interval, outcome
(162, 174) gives -0.1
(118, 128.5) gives -0.7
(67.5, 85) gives -0.5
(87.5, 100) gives -0.4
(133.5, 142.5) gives 0.1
